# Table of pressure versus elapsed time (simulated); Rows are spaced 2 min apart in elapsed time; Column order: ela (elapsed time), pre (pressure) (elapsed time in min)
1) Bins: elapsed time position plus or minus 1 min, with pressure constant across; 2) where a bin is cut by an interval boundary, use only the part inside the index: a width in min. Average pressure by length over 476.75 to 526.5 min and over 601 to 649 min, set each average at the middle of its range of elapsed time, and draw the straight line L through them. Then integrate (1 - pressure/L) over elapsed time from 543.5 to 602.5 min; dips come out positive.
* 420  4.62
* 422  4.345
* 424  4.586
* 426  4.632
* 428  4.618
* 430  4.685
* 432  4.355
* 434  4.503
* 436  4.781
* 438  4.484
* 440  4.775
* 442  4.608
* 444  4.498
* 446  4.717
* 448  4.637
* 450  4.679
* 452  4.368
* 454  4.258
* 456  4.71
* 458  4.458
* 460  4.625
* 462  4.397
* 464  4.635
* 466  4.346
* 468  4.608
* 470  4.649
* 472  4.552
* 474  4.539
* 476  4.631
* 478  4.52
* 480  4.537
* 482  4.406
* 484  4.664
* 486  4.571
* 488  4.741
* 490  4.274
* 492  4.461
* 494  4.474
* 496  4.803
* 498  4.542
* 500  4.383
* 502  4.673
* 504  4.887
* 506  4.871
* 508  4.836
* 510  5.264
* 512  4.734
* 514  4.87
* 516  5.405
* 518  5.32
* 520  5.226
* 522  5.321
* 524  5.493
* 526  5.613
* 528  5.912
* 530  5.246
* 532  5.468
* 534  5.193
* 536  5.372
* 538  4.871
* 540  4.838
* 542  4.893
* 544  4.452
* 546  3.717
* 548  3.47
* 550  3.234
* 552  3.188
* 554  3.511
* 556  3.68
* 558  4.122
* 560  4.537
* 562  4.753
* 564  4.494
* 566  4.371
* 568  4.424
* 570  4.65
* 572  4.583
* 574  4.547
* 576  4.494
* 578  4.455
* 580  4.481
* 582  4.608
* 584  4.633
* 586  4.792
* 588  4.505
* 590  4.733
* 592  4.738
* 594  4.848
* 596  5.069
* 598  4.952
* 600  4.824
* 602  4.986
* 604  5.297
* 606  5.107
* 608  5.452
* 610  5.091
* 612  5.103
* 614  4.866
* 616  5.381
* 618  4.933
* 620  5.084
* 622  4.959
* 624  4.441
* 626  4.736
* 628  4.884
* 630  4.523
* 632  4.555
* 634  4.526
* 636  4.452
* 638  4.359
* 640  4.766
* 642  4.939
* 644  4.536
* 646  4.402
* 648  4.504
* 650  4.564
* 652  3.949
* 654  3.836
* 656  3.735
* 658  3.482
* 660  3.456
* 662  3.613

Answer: 5.4 min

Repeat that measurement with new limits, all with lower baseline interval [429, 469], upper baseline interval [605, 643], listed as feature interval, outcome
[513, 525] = -1.5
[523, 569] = 1.5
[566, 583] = 0.9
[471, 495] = 0.4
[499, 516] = -0.7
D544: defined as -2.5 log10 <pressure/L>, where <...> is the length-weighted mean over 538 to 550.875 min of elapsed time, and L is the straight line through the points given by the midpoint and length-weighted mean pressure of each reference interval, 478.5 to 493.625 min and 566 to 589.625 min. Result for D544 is 0.093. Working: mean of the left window 4.52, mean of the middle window 4.17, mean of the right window 4.56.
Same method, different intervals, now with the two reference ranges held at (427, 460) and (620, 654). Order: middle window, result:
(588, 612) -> -0.10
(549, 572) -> 0.11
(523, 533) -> -0.21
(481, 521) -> -0.05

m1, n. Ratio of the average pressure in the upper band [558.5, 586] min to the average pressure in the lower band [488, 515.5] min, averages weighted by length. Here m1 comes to 0.96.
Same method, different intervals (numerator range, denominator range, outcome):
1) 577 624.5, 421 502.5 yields 1.07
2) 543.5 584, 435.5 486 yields 0.92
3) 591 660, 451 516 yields 1.01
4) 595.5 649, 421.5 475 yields 1.06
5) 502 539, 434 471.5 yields 1.14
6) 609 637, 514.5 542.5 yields 0.91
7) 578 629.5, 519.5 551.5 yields 1.01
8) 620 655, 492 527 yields 0.91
